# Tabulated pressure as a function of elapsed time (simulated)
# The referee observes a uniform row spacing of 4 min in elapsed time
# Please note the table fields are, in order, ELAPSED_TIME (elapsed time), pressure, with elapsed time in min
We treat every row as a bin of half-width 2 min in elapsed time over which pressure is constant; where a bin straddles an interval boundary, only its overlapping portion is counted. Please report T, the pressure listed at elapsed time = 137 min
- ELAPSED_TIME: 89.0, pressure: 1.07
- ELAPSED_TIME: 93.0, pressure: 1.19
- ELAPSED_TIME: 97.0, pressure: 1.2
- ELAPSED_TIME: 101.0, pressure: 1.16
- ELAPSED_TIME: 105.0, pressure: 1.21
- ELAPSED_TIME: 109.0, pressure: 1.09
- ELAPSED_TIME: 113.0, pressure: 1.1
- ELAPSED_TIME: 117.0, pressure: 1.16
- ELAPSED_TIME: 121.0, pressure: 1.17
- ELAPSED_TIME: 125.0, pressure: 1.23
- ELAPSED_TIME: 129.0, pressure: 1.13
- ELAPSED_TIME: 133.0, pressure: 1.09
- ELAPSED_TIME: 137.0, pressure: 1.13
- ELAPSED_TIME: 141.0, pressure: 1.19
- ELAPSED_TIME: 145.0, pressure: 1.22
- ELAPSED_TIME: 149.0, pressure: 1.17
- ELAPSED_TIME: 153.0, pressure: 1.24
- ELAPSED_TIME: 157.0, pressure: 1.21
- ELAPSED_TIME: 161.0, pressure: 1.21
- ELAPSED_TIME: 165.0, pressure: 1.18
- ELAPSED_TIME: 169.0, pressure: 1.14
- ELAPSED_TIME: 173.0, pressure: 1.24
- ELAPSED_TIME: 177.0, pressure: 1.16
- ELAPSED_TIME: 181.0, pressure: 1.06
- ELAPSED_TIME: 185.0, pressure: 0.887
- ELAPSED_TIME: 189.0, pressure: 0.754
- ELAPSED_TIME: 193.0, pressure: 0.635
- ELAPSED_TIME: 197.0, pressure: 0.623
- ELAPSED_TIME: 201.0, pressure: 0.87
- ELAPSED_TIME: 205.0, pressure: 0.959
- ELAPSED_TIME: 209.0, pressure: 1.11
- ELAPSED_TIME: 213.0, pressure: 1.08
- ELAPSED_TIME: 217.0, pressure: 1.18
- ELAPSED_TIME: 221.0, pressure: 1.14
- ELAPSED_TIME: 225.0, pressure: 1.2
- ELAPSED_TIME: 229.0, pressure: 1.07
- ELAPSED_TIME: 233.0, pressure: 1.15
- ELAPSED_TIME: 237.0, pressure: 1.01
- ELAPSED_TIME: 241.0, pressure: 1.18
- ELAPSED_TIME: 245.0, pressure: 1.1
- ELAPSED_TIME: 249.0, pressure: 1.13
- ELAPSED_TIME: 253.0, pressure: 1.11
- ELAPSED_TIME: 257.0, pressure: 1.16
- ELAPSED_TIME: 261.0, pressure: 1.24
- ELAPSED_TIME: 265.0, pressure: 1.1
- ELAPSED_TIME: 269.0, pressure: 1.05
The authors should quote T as 1.13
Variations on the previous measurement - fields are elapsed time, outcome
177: 1.16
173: 1.24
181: 1.06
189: 0.754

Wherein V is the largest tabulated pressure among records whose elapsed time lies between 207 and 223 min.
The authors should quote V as 1.18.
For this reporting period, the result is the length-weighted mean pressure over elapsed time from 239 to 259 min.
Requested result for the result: 1.14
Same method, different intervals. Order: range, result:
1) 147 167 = 1.2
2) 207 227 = 1.14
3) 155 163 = 1.21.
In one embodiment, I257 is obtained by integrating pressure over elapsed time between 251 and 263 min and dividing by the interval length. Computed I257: 1.17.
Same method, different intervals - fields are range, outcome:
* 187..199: 0.671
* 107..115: 1.1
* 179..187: 0.974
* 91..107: 1.19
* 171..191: 1.02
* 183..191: 0.821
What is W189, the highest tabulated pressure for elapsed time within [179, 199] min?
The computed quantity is 1.06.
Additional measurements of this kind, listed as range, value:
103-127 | 1.23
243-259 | 1.16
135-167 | 1.24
